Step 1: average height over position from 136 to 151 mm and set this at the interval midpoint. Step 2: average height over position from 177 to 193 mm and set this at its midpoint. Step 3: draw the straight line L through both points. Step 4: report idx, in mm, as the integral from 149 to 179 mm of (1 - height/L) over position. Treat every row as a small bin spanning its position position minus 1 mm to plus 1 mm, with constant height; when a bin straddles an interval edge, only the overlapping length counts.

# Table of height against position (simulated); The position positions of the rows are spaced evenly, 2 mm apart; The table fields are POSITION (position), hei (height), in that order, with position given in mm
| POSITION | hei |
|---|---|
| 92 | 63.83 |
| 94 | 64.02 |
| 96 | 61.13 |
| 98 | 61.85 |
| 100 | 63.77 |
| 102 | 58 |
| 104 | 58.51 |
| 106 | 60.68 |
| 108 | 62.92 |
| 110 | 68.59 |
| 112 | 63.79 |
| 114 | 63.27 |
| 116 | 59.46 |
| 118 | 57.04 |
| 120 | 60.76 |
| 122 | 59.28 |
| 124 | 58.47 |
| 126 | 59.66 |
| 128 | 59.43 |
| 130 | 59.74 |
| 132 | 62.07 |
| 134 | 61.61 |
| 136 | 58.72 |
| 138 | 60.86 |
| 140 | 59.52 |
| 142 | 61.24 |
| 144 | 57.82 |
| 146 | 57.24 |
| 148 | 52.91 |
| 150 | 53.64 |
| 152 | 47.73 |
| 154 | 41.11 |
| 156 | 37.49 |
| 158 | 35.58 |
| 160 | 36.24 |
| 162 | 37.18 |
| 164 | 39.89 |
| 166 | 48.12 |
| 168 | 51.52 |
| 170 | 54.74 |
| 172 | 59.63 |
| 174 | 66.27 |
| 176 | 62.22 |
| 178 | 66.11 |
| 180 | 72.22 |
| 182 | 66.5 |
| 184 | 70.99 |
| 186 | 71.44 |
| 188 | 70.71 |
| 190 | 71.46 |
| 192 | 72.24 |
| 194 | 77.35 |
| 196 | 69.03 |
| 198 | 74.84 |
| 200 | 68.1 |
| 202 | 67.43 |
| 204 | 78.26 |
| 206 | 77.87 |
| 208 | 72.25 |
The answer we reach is 7.0 mm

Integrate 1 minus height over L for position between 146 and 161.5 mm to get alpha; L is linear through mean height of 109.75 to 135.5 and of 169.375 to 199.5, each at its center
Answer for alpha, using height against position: 4.89 mm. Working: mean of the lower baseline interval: 60.7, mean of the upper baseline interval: 68.5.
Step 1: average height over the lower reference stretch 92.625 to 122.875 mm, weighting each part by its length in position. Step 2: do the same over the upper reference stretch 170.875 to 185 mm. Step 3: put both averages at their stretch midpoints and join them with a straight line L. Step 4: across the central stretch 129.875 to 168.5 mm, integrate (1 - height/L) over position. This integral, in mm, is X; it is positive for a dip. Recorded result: 8.0 mm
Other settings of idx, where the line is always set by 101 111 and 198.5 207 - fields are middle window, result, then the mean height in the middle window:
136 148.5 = 1.4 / 58.5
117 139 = 1.5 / 59.8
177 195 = 0.0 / 71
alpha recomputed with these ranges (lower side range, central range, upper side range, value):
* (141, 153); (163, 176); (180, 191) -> 2.1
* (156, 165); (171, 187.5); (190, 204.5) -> -3.6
